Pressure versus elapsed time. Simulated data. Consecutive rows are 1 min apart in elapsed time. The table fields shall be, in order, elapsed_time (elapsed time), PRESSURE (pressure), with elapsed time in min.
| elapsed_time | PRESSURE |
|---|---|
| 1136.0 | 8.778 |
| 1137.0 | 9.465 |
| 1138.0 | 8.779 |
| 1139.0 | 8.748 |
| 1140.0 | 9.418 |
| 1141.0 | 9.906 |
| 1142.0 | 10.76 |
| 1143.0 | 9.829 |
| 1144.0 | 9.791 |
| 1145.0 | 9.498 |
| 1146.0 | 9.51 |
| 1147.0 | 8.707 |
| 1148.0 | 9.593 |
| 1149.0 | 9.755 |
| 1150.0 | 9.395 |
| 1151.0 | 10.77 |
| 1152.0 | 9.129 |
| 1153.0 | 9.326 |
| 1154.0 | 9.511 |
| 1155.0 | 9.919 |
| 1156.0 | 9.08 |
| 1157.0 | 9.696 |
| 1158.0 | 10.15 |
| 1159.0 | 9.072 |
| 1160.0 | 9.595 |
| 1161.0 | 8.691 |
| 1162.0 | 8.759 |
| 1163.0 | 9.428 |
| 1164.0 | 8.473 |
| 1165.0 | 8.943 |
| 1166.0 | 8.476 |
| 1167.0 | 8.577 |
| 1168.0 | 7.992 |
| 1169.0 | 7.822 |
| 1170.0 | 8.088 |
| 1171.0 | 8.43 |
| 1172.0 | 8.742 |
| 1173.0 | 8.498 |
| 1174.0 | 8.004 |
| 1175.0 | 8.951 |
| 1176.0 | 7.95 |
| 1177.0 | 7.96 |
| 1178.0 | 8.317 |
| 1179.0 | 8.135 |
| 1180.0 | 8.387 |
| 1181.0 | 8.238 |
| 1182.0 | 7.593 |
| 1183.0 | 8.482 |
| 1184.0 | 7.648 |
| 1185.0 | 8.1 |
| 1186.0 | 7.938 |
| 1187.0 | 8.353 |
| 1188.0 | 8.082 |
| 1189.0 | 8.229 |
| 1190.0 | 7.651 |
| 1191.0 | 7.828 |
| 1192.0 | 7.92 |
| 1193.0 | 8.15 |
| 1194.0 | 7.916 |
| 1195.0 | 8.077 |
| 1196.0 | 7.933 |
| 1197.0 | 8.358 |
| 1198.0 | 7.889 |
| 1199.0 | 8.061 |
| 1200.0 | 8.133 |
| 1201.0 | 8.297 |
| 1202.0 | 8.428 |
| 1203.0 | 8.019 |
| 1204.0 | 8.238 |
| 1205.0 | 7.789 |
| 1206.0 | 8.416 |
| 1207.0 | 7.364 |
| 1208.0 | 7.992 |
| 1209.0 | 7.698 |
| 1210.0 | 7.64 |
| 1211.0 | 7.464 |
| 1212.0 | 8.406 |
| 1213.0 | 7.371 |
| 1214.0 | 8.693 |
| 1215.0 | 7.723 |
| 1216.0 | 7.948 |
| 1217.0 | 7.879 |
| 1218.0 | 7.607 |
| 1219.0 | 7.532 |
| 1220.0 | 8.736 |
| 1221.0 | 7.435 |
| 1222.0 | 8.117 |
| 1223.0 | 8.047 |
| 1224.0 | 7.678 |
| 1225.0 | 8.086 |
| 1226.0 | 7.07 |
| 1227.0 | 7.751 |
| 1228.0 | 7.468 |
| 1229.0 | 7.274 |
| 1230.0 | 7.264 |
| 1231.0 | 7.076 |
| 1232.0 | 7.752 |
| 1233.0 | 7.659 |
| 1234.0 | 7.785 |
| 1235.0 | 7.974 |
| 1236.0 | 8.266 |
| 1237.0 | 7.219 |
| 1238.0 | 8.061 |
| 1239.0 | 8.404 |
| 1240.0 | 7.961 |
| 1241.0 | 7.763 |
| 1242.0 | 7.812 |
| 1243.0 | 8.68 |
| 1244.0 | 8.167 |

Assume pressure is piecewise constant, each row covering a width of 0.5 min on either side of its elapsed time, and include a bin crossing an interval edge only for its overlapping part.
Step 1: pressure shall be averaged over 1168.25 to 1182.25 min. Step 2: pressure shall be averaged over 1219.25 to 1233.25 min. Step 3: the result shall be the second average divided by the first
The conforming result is 0.9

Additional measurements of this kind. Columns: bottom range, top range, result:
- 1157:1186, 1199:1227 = 0.93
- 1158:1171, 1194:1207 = 0.93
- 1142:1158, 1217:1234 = 0.80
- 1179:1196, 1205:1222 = 0.98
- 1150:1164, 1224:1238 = 0.81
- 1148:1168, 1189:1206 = 0.87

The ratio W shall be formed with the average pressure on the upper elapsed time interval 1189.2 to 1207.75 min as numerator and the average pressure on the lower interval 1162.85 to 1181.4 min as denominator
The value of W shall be 1.0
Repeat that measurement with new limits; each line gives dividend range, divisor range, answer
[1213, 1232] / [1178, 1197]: 0.96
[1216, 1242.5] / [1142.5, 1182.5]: 0.87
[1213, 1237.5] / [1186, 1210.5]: 0.97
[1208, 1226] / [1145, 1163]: 0.83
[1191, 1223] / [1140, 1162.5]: 0.83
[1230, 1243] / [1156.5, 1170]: 0.88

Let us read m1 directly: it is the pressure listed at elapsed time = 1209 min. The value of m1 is 7.698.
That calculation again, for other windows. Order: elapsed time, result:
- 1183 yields 8.482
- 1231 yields 7.076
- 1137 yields 9.465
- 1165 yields 8.943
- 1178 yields 8.317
